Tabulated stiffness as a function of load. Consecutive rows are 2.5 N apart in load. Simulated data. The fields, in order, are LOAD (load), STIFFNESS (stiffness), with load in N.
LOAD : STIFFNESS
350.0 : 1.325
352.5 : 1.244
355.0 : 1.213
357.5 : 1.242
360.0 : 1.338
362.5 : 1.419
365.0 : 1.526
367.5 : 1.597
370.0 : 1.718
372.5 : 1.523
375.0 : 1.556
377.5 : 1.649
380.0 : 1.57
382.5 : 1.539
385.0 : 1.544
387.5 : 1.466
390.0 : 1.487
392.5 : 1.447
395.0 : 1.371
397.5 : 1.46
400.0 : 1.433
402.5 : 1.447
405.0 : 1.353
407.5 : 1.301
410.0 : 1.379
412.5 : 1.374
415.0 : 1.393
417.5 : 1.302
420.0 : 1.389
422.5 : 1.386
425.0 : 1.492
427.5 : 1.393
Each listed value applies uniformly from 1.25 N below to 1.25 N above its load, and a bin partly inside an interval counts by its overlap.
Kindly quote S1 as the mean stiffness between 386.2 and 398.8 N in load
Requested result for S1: 1.45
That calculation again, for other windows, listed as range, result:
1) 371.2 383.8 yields 1.57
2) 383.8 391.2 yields 1.5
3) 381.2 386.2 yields 1.54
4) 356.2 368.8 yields 1.42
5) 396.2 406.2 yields 1.42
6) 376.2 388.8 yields 1.55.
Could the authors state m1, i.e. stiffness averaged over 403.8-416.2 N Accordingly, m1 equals 1.36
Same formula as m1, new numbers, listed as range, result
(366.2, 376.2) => 1.6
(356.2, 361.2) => 1.29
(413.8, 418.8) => 1.35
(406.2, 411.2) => 1.34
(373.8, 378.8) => 1.6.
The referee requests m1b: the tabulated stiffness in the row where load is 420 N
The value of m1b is 1.389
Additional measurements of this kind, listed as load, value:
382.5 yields 1.539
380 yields 1.57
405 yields 1.353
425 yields 1.492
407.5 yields 1.301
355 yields 1.213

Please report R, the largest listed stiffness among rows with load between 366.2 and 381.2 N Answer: 1.718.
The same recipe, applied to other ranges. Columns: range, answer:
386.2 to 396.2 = 1.487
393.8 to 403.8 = 1.46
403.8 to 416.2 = 1.393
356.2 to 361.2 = 1.338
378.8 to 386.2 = 1.57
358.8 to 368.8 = 1.597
